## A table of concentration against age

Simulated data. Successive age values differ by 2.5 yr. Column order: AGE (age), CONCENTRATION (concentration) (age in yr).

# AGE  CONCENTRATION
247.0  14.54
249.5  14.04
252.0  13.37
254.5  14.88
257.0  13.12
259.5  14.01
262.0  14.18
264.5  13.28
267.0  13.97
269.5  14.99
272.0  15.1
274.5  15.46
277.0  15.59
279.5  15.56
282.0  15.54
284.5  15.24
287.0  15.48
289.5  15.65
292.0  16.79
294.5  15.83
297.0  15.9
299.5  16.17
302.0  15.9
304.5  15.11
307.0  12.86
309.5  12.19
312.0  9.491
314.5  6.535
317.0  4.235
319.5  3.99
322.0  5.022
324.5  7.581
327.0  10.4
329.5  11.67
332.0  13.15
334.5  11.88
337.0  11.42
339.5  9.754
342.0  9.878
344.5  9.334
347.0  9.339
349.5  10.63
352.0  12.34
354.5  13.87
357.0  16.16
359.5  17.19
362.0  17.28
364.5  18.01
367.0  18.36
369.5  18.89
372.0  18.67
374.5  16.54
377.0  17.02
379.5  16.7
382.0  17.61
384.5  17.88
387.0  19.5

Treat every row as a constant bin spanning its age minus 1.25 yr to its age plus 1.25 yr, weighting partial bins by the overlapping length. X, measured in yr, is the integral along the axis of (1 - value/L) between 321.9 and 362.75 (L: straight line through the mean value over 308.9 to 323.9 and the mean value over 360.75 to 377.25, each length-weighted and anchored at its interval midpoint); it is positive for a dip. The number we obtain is 1.5 yr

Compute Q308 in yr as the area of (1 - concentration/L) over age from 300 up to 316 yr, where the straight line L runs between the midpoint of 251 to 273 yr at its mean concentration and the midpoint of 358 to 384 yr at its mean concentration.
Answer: 3.56 yr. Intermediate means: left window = 14.1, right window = 17.6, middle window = 12.1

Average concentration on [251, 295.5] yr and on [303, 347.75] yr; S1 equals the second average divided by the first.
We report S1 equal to 0.7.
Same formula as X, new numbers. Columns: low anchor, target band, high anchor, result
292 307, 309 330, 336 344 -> 8.6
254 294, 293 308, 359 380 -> 0.3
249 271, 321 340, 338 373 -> 5.3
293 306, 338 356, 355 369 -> 6.5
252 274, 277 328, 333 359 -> 2.8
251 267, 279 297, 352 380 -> -1.3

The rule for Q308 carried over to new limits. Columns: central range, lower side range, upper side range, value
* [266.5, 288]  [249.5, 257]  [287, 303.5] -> -0.2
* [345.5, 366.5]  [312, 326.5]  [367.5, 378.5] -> -0.3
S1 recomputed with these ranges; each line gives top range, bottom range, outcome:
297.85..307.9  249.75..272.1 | 1.08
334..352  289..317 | 0.78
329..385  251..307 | 0.97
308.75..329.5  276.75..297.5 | 0.48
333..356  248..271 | 0.79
